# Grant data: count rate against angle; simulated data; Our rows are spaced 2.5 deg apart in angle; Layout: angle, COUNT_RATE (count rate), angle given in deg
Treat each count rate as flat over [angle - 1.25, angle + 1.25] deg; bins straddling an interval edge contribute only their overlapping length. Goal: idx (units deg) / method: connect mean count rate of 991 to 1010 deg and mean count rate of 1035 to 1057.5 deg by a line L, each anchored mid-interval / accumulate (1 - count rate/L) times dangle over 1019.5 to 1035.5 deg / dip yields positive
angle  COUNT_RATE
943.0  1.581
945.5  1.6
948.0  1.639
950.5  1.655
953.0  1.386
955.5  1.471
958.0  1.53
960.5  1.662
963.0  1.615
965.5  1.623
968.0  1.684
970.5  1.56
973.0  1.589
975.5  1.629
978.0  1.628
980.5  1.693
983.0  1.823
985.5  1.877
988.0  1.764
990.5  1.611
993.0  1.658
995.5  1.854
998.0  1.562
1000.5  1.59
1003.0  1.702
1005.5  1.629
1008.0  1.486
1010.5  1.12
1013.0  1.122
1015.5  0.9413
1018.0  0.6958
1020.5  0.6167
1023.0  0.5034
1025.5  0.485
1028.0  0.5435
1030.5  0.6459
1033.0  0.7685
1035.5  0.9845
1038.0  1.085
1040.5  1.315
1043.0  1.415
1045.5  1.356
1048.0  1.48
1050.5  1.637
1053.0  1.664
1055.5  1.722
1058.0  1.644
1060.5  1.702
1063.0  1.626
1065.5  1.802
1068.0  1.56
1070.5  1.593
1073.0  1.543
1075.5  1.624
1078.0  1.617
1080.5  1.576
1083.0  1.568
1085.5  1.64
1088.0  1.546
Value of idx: 9.36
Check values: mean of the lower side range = 1.62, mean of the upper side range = 1.43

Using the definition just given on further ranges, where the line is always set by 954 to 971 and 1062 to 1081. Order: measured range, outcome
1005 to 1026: 8.6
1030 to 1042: 4.6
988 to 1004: -0.7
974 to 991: -1.3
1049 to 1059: -0.3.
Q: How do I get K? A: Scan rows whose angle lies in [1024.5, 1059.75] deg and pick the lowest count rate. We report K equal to 0.485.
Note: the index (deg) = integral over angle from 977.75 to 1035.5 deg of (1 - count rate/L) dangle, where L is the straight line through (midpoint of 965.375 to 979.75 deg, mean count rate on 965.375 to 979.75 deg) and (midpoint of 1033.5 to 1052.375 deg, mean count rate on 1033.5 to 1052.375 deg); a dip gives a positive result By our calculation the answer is 8.98 deg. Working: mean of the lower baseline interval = 1.62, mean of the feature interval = 1.26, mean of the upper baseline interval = 1.31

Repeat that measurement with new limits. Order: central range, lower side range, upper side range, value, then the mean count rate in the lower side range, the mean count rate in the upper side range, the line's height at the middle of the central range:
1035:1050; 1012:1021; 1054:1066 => 0.6 deg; 0.855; 1.69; 1.36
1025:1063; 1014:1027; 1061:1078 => -3.4 deg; 0.656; 1.63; 1.12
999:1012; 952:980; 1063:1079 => 0.8 deg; 1.58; 1.62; 1.6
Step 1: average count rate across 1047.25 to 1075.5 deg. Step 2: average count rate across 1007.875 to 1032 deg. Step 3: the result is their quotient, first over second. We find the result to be 2.1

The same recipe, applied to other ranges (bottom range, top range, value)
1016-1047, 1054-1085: 1.87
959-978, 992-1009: 1.01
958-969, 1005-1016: 0.77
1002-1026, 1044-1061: 1.53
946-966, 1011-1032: 0.45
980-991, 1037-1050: 0.77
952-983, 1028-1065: 0.84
